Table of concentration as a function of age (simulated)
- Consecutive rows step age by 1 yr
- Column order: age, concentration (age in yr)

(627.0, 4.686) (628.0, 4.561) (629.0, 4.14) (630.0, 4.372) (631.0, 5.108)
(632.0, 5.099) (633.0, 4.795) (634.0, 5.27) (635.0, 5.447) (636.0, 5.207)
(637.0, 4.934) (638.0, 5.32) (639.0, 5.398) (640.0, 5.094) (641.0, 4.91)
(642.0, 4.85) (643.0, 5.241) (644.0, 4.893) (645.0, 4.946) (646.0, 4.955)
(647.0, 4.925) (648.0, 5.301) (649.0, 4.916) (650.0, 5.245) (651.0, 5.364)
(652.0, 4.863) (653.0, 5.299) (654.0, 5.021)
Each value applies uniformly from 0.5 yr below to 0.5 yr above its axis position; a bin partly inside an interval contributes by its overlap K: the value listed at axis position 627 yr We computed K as 4.686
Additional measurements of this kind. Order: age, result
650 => 5.245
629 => 4.14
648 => 5.301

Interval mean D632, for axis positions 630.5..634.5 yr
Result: 5.07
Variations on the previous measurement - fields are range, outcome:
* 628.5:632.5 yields 4.68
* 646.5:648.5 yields 5.11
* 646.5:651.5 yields 5.15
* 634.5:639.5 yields 5.26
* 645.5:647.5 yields 4.94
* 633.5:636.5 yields 5.31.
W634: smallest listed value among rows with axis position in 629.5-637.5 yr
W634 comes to 4.372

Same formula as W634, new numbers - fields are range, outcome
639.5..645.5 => 4.85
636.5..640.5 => 4.934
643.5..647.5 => 4.893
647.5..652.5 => 4.863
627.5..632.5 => 4.14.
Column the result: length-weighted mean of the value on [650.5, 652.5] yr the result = 5.11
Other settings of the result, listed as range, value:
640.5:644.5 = 4.97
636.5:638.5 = 5.13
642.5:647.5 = 4.99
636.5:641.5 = 5.13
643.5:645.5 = 4.92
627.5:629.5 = 4.35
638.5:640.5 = 5.25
